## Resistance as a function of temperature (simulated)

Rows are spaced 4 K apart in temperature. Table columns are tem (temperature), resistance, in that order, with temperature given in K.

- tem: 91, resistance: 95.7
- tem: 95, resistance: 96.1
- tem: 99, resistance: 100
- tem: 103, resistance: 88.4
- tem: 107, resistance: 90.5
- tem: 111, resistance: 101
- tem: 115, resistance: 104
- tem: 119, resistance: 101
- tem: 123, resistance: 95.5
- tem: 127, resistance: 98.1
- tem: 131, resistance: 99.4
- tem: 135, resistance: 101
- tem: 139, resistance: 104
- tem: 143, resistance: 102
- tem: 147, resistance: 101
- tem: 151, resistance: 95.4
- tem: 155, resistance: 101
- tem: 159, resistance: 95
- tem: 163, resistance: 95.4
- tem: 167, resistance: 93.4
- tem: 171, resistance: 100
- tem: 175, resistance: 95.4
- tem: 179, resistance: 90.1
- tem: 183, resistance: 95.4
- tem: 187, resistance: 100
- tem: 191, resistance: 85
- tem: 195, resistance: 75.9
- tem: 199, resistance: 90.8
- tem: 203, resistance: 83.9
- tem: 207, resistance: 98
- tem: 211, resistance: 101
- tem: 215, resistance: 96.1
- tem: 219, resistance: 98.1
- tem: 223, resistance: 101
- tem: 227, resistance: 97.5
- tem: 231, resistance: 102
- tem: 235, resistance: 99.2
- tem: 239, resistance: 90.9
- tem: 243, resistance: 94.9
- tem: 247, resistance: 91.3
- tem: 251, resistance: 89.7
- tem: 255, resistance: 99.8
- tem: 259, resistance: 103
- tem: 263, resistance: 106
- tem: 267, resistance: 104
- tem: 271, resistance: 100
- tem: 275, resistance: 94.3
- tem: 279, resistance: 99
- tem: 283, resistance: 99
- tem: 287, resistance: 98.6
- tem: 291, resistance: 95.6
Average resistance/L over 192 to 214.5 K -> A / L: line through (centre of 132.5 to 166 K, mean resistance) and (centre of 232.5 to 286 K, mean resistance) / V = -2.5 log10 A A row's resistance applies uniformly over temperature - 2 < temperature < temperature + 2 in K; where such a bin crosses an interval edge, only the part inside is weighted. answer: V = 0.10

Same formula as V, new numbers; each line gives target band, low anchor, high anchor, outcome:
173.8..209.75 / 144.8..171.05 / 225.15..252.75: 0.07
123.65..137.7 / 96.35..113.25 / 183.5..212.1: -0.06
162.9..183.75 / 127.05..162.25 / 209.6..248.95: 0.04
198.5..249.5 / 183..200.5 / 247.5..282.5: -0.03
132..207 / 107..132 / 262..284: 0.05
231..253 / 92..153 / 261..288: 0.07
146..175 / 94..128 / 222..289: 0.01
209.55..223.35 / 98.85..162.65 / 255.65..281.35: 0.01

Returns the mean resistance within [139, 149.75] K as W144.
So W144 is 102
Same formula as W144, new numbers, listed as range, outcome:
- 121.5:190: 97.6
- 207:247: 97.5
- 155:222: 93.7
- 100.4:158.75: 98.6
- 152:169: 96.2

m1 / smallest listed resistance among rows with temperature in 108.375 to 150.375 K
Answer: 95.5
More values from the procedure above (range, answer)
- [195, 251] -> 75.9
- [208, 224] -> 96.1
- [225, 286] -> 89.7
